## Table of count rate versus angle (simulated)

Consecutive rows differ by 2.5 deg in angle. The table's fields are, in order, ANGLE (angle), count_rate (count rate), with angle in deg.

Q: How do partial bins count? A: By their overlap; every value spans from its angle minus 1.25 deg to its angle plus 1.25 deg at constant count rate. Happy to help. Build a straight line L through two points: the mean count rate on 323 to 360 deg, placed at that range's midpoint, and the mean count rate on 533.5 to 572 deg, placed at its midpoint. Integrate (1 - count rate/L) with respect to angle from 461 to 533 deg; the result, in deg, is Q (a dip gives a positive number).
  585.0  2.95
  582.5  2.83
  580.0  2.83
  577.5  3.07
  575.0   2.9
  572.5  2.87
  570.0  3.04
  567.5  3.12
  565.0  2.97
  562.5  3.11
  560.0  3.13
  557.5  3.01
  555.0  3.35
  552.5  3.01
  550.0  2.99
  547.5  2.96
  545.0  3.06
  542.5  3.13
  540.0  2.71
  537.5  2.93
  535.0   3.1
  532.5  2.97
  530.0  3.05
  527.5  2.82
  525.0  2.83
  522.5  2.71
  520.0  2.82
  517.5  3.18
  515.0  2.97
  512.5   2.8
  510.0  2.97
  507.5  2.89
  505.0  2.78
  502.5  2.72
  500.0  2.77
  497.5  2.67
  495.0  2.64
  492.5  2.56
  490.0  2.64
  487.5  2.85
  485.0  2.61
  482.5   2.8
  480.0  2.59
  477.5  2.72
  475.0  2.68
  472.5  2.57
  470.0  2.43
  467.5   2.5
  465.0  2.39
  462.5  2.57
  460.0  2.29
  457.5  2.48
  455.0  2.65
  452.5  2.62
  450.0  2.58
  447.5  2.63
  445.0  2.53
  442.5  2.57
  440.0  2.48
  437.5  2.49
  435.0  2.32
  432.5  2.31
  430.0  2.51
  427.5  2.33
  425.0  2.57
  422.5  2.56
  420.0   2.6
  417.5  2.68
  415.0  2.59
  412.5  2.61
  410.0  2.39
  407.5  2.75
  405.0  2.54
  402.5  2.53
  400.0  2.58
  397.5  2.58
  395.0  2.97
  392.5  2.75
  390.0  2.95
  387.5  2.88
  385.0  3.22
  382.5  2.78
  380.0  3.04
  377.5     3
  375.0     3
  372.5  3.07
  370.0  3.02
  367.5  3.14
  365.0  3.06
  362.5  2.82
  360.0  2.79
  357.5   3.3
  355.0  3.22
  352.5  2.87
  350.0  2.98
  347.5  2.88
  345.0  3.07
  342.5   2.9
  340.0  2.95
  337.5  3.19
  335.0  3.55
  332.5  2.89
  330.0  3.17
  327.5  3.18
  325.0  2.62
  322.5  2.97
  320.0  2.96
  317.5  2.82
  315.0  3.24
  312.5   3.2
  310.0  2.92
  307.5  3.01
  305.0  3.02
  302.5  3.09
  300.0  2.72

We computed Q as 7.2 deg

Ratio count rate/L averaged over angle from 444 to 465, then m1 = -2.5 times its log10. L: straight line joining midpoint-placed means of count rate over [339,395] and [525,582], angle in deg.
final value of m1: 0.180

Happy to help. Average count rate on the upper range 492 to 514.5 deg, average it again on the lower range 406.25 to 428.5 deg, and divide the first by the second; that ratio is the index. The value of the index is 1.1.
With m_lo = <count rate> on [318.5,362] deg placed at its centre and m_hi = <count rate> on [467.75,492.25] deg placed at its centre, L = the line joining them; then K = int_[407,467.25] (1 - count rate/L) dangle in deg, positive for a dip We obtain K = 5.3 deg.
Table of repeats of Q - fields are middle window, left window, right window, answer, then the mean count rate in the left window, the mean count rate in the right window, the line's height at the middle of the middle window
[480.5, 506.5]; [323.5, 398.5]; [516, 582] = 2.5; 3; 2.99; 2.99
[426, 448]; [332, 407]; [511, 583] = 3.7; 2.95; 2.98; 2.96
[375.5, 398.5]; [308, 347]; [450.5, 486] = -0.6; 3.04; 2.56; 2.84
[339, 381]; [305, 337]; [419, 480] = -1.8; 3.05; 2.52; 2.89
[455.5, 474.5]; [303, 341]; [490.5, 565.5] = 3.1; 3.05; 2.92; 2.96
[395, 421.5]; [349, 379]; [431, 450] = 1.0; 3.02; 2.48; 2.71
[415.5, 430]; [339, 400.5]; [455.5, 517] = 1.4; 2.96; 2.67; 2.83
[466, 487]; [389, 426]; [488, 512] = 0.8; 2.64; 2.74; 2.72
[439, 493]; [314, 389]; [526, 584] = 7.7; 3.02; 3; 3.01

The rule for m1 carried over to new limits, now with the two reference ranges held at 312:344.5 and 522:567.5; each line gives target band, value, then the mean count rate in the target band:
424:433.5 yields 0.24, 2.43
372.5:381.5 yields 0.01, 3.01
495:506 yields 0.11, 2.72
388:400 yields 0.09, 2.79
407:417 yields 0.17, 2.58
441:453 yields 0.17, 2.58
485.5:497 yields 0.13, 2.67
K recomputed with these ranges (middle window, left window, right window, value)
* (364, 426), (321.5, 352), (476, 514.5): 2.7 deg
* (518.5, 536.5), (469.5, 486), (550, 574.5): -0.1 deg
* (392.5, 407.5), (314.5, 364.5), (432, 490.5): 0.7 deg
